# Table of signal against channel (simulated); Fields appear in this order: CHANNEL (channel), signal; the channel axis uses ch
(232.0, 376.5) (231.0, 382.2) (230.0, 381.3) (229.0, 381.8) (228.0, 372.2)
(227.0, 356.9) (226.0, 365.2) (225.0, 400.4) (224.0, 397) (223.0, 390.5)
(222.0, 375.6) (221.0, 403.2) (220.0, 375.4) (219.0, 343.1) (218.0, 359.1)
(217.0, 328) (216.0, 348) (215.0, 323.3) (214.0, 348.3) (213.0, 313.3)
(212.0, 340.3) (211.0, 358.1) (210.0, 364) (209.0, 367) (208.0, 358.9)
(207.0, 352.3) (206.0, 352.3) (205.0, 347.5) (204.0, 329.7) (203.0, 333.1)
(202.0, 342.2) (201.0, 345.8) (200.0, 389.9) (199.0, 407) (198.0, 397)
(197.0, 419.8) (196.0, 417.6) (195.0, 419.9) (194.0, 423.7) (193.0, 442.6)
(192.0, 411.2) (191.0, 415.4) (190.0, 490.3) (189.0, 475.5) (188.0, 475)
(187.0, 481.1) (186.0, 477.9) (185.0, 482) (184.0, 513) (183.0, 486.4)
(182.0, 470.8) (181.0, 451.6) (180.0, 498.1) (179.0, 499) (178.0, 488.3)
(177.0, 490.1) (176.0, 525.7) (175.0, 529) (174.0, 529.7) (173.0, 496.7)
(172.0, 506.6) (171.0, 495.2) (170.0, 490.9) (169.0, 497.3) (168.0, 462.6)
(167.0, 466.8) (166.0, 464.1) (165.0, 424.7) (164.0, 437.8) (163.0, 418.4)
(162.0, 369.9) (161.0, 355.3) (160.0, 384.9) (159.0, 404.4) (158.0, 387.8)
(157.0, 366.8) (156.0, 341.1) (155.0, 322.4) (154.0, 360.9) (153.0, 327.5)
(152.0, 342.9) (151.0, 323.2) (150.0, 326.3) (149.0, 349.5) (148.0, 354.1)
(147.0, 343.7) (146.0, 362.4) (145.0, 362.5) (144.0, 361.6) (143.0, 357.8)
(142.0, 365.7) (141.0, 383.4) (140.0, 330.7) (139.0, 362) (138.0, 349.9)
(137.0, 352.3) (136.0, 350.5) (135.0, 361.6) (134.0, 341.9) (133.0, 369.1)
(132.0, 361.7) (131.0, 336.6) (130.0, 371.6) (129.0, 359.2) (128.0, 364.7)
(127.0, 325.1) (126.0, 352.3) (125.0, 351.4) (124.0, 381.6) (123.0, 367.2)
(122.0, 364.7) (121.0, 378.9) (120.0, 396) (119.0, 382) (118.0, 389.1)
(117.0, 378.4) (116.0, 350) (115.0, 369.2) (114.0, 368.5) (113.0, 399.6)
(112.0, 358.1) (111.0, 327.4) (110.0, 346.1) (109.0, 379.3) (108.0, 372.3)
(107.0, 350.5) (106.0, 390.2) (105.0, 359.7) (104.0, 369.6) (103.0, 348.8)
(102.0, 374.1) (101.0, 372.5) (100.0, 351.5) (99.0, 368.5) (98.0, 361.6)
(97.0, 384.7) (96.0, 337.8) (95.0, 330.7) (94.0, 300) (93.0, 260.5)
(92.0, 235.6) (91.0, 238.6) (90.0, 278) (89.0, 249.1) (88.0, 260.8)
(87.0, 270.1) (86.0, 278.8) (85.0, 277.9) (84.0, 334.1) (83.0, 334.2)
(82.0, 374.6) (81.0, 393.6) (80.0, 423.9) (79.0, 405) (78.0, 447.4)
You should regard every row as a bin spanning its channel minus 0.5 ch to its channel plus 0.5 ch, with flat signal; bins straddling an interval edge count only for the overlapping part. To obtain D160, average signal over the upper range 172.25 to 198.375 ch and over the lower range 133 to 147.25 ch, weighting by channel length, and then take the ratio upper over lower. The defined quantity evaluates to 1.3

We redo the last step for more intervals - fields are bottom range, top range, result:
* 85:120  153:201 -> 1.31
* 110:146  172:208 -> 1.22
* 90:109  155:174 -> 1.27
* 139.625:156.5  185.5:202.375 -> 1.22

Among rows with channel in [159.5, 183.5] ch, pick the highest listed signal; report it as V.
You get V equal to 529.7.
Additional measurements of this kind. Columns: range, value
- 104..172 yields 506.6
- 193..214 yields 442.6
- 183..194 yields 513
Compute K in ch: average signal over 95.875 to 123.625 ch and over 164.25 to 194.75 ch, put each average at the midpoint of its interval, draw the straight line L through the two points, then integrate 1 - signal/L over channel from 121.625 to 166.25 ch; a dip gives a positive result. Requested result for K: 6.22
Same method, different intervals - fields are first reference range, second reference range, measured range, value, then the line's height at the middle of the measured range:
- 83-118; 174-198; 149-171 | 1.72 ch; 428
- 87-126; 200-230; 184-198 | -3.67 ch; 356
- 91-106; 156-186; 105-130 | 0.19 ch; 370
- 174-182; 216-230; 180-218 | 3.48 ch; 439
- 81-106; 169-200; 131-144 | 1.21 ch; 393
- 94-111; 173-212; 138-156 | 2.07 ch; 394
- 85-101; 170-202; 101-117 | -1.74 ch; 329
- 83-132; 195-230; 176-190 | -4.91 ch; 359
